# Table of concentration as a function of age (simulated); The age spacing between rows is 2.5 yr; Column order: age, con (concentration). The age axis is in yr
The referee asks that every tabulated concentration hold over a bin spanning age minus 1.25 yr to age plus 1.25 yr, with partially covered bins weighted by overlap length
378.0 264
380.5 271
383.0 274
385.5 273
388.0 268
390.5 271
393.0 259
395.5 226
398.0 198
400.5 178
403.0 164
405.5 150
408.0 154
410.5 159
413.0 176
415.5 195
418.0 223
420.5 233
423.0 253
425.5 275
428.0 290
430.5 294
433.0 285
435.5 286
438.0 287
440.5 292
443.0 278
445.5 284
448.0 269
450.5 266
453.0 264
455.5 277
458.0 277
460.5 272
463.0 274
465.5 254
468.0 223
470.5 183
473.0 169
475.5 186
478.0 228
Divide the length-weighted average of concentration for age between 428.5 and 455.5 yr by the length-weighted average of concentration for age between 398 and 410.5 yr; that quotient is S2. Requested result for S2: 1.70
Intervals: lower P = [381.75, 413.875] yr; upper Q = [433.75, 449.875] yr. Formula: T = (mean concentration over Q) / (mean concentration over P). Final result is 1.33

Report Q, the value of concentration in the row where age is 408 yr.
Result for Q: 154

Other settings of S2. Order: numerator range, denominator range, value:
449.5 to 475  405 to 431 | 1.12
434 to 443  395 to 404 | 1.51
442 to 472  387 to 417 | 1.30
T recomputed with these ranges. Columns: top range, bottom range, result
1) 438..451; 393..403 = 1.37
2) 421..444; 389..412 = 1.43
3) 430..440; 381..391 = 1.06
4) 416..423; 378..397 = 0.87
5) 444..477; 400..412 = 1.54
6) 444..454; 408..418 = 1.51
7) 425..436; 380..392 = 1.06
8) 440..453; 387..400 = 1.15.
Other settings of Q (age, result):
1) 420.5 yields 233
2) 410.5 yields 159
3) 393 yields 259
